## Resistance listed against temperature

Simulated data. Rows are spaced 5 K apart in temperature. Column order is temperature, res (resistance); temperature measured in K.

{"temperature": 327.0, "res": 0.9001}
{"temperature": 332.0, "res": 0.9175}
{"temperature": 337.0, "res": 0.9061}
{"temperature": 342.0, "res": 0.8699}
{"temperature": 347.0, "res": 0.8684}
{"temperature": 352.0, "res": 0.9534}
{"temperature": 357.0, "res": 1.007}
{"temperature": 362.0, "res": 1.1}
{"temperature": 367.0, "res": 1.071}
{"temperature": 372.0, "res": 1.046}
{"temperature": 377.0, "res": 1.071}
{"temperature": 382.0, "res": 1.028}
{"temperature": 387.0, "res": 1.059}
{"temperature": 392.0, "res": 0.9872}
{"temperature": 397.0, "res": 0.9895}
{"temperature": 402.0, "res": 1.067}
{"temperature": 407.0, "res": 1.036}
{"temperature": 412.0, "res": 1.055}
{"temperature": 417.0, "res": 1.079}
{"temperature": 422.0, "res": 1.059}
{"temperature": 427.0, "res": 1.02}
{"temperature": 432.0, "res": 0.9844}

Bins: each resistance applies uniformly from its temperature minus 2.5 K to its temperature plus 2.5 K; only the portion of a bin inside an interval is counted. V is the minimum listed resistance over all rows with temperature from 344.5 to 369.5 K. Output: 0.8684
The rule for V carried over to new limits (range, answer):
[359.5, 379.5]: 1.046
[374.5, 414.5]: 0.9872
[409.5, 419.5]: 1.055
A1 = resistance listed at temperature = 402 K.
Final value 1.067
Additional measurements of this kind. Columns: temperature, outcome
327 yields 0.9001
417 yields 1.079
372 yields 1.046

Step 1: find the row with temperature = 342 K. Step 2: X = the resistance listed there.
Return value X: 0.8699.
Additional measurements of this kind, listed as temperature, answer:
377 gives 1.071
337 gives 0.9061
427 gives 1.02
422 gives 1.059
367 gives 1.071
